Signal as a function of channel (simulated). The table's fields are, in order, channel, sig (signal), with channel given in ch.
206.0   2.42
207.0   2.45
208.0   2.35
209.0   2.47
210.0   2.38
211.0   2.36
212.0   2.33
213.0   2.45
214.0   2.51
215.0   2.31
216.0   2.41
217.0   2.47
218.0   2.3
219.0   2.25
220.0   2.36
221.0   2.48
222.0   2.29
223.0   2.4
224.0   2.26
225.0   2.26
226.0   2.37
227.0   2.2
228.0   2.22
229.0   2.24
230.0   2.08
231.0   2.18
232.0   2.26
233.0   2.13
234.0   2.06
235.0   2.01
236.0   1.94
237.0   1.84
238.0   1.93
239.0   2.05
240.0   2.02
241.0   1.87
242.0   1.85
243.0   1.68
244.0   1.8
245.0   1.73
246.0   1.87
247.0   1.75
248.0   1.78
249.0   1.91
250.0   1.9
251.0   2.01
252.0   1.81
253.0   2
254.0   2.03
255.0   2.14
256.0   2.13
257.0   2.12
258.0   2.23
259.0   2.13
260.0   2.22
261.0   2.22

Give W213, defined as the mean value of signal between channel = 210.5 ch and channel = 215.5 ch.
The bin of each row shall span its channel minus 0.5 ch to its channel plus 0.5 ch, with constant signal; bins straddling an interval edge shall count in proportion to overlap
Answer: 2.39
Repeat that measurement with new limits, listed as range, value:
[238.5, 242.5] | 1.95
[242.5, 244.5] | 1.74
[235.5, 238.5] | 1.9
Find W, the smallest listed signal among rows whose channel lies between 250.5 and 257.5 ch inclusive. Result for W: 1.81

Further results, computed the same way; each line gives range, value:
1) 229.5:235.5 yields 2.01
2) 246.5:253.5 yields 1.75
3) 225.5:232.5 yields 2.08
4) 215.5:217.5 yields 2.41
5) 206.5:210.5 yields 2.35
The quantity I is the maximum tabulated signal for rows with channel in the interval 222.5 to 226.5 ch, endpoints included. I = 2.4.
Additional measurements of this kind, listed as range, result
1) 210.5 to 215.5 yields 2.51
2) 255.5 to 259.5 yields 2.23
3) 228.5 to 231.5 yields 2.24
